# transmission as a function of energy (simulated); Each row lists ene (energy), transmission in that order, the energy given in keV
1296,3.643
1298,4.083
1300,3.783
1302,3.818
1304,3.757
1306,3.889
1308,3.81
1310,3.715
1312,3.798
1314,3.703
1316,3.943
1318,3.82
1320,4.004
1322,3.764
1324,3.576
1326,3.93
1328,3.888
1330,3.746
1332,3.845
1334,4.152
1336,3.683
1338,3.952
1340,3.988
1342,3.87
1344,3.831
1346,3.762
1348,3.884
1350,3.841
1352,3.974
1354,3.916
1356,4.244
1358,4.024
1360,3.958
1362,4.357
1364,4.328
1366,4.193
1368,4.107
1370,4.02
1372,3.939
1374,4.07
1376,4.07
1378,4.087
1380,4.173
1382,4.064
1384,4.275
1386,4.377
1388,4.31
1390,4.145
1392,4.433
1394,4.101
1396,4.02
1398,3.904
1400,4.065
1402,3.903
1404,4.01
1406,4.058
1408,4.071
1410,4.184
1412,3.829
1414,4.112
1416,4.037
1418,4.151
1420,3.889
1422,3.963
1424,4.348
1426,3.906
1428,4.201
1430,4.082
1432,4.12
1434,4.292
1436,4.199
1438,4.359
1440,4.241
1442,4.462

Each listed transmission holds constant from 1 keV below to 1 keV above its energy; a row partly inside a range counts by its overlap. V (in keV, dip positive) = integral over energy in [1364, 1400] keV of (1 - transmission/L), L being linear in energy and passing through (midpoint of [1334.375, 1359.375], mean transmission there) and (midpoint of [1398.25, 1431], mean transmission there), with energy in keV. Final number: -1.4 keV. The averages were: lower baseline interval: 3.92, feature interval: 4.14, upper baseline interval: 4.05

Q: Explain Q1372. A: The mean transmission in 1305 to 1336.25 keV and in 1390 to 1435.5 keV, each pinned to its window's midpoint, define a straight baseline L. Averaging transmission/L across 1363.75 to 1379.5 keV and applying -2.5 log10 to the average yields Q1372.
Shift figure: -0.03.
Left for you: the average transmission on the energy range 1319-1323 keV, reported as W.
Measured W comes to 3.88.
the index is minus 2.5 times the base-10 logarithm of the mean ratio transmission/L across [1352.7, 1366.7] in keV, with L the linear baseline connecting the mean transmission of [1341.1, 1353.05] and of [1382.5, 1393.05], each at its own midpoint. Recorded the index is -0.04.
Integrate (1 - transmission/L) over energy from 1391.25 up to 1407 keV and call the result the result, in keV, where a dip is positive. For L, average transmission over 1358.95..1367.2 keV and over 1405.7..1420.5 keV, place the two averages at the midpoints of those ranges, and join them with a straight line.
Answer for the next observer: 0.13 keV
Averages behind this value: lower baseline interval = 4.21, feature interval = 4.06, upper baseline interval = 4.05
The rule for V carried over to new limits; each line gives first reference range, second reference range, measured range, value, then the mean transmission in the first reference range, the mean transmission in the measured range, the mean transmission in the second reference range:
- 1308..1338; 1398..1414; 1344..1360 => -0.19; 3.83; 3.94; 4.02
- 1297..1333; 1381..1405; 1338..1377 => -0.23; 3.83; 4.02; 4.13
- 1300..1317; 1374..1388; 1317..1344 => 0.38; 3.8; 3.86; 4.18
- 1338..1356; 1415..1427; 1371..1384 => -0.38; 3.91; 4.08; 4.05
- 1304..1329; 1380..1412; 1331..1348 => 0.09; 3.82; 3.89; 4.12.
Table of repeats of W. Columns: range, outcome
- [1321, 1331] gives 3.78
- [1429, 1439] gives 4.21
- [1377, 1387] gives 4.2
